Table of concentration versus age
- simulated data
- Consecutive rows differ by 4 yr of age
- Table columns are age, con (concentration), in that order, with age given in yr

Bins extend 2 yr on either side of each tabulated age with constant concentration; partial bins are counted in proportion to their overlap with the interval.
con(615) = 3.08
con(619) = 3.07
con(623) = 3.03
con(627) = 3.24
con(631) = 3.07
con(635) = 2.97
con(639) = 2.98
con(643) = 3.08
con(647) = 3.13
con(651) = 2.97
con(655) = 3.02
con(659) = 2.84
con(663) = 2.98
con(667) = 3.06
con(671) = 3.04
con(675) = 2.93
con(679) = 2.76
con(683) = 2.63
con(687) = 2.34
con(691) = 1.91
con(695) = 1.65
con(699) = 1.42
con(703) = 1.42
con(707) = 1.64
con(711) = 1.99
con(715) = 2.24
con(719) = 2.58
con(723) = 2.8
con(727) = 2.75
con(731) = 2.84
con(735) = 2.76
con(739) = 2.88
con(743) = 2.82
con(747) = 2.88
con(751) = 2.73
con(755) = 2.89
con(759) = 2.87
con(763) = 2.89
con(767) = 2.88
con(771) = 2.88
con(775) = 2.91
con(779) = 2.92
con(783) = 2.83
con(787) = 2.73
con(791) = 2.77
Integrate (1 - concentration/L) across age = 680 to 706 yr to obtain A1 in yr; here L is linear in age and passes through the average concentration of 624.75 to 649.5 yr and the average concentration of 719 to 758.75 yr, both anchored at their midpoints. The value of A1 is 9.0 yr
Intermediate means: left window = 3.08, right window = 2.81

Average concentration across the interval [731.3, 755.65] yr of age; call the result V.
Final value 2.82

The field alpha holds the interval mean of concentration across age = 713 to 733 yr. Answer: 2.64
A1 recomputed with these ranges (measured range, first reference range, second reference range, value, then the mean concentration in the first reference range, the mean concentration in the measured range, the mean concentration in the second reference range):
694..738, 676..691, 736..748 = 8.06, 2.51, 2.22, 2.85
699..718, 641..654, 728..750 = 7.08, 3.06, 1.82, 2.83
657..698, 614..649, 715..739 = 4.54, 3.07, 2.58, 2.71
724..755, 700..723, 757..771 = -4.29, 2.02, 2.81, 2.88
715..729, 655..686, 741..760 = 1.03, 2.88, 2.64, 2.84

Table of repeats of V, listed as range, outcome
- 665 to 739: 2.39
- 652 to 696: 2.68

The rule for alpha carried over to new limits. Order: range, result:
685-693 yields 2.12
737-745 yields 2.85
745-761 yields 2.84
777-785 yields 2.88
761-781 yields 2.9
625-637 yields 3.09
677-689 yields 2.58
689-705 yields 1.6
